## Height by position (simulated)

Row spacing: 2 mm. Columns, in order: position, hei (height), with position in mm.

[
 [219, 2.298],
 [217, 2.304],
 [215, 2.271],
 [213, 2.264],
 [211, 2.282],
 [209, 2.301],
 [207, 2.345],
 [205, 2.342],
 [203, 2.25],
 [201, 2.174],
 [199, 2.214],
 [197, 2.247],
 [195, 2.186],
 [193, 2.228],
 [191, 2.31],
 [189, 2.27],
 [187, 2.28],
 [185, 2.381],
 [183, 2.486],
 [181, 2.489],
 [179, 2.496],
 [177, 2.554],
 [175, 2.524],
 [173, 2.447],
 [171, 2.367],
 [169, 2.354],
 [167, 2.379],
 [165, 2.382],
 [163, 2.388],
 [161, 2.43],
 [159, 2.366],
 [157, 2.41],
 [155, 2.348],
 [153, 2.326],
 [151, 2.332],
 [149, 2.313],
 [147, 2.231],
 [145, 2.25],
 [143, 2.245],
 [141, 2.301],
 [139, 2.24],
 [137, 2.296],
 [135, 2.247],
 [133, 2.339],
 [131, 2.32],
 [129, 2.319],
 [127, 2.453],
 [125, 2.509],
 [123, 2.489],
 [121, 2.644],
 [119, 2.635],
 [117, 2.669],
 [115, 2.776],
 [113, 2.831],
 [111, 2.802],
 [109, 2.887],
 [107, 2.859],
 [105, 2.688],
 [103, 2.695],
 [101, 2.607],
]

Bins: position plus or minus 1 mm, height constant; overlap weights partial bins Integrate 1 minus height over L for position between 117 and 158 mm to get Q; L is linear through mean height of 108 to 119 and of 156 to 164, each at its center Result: 3.4 mm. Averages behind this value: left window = 2.78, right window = 2.4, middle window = 2.37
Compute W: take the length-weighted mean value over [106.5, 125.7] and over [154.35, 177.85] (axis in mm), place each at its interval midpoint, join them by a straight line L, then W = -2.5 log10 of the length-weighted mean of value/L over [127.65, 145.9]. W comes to 0.13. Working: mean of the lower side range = 2.71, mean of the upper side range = 2.41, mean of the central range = 2.29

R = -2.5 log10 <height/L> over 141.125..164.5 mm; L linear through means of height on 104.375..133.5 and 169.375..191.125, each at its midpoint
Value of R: 0.08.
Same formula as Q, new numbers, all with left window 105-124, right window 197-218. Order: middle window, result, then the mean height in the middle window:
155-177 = 0.6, 2.41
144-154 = 1.1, 2.29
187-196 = 0.4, 2.25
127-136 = 1.1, 2.32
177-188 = -0.2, 2.44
